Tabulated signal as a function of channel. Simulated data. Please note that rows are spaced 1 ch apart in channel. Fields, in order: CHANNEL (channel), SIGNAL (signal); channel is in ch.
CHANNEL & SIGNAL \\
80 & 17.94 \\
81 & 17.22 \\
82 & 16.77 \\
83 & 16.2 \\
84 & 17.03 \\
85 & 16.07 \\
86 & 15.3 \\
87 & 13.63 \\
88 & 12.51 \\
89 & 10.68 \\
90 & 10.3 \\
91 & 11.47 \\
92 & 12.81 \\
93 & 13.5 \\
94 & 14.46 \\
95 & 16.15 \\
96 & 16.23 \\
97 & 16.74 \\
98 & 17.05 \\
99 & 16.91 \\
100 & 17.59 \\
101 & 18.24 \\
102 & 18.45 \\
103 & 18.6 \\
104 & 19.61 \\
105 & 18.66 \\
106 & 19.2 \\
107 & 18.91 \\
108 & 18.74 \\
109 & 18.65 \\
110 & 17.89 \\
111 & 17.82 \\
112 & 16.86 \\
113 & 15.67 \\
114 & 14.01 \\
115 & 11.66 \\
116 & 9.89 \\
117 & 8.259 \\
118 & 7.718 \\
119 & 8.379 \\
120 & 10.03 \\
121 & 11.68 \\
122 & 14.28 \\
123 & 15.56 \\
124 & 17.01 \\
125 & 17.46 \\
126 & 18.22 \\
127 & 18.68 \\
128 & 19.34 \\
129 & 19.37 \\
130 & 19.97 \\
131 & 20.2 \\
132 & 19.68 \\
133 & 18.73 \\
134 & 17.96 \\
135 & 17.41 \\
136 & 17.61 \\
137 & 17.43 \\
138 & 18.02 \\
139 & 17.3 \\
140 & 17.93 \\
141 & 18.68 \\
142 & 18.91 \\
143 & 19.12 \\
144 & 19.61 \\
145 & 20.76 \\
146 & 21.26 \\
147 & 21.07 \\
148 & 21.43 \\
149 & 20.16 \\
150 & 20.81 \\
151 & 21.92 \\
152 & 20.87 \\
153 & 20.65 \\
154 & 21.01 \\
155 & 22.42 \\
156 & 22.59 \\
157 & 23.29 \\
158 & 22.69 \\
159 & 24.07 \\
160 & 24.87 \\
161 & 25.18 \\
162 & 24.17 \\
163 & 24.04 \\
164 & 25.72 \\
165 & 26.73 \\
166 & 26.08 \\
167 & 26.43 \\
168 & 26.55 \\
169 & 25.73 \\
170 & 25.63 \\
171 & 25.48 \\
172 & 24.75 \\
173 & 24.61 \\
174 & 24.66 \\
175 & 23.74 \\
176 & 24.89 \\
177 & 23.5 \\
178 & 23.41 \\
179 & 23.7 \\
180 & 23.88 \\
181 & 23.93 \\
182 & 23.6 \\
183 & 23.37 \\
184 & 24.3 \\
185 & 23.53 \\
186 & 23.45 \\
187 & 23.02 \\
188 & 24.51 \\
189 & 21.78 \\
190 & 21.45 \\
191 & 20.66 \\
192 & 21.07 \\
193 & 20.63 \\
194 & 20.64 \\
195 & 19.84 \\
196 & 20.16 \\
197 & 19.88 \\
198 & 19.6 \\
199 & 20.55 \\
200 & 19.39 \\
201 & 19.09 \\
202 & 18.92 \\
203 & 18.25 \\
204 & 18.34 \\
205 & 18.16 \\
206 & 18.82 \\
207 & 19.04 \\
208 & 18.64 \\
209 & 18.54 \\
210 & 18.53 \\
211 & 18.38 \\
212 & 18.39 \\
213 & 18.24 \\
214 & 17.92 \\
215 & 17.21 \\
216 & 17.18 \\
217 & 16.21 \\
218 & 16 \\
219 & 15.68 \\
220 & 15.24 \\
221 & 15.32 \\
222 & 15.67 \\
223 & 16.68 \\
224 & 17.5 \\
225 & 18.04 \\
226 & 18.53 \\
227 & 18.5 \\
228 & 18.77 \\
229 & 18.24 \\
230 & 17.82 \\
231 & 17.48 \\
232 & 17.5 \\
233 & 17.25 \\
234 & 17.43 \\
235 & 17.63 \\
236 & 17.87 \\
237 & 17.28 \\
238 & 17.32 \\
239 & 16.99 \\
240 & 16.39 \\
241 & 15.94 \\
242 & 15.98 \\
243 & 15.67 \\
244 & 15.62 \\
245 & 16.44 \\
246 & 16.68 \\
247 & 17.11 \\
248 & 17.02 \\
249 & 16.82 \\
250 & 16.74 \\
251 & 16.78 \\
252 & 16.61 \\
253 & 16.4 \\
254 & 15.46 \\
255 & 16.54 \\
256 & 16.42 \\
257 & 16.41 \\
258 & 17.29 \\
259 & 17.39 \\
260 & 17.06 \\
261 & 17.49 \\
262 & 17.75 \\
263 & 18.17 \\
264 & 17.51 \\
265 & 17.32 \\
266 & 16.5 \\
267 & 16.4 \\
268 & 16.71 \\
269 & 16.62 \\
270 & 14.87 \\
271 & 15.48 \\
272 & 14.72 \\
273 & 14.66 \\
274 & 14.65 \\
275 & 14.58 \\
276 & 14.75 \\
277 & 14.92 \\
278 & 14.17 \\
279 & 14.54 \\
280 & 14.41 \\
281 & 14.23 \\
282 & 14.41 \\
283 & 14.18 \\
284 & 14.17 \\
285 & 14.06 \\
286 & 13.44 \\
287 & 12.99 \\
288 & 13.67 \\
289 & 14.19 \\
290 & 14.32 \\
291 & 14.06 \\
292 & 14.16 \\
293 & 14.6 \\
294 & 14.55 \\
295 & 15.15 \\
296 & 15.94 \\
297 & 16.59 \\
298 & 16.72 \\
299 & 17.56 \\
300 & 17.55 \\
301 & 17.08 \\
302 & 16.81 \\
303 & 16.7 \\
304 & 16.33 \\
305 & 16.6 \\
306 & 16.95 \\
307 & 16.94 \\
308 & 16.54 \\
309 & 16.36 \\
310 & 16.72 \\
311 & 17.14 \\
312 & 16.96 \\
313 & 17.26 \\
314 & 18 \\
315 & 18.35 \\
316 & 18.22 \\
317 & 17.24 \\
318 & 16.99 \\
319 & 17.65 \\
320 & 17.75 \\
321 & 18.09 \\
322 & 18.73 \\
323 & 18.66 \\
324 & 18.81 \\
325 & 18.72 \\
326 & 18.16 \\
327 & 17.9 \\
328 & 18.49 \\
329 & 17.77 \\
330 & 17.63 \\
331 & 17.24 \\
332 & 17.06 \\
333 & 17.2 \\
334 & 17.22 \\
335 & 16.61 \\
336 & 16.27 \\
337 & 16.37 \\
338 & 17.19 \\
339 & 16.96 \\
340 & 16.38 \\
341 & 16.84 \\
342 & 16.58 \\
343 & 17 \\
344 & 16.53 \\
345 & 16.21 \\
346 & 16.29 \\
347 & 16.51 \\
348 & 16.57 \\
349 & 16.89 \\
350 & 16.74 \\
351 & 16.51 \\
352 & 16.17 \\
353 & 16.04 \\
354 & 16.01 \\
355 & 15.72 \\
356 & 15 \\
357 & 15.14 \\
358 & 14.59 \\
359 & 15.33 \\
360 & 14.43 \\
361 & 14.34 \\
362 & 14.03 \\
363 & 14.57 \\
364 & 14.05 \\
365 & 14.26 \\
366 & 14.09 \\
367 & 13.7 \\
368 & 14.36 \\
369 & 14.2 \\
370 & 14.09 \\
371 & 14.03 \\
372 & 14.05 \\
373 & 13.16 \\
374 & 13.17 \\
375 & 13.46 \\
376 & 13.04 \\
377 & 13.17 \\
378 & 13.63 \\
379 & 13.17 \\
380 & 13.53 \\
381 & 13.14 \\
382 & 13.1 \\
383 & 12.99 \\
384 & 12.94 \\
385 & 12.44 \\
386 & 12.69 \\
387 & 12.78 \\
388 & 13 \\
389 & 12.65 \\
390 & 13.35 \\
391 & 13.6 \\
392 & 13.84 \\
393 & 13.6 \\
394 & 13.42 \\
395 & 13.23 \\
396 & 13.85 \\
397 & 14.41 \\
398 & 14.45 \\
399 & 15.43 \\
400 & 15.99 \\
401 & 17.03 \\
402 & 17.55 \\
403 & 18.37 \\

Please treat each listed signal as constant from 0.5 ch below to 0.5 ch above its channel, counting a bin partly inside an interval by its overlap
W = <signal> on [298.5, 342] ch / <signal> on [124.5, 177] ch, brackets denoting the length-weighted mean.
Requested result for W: 0.80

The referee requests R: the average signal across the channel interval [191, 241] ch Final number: 18.1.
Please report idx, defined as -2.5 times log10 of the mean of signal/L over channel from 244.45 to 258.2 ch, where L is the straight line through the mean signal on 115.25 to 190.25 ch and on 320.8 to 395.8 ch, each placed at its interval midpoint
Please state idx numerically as 0.09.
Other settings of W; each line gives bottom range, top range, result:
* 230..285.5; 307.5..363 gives 1.04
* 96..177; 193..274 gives 0.89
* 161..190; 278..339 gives 0.67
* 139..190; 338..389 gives 0.64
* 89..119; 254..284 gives 1.03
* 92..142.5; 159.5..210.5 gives 1.36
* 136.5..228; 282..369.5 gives 0.77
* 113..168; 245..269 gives 0.88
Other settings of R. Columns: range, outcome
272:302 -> 14.9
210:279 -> 16.7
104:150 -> 17.1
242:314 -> 15.9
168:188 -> 24.2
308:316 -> 17.3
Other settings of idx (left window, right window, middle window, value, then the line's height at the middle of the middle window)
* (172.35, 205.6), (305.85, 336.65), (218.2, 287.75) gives 0.21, 19.8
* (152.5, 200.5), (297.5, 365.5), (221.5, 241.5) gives 0.20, 20.9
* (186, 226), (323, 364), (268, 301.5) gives 0.17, 17.5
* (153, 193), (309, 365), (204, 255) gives 0.24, 21.4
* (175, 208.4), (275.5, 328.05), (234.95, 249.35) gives 0.14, 19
